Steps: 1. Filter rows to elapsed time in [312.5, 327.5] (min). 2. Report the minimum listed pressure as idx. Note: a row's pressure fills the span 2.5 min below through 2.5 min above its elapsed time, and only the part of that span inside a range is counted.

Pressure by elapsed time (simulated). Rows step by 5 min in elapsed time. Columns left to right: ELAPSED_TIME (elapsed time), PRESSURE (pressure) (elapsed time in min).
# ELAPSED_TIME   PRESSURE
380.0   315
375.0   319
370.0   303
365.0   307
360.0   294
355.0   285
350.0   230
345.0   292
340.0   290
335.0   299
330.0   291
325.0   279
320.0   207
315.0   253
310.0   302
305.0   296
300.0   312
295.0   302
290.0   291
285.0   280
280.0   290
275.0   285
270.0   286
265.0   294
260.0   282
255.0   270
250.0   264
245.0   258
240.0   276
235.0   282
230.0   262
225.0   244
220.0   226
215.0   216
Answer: 207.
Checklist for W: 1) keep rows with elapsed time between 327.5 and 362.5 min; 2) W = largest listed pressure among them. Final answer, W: 299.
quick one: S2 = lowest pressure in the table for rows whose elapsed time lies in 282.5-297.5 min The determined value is 280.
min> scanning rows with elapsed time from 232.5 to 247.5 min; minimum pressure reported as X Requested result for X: 258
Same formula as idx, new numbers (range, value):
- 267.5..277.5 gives 285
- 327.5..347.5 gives 290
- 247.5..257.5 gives 264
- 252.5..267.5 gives 270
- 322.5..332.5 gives 279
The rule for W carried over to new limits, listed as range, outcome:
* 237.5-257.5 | 276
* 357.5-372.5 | 307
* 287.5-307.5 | 312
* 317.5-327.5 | 279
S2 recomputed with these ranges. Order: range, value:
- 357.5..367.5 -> 294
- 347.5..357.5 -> 230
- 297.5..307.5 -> 296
